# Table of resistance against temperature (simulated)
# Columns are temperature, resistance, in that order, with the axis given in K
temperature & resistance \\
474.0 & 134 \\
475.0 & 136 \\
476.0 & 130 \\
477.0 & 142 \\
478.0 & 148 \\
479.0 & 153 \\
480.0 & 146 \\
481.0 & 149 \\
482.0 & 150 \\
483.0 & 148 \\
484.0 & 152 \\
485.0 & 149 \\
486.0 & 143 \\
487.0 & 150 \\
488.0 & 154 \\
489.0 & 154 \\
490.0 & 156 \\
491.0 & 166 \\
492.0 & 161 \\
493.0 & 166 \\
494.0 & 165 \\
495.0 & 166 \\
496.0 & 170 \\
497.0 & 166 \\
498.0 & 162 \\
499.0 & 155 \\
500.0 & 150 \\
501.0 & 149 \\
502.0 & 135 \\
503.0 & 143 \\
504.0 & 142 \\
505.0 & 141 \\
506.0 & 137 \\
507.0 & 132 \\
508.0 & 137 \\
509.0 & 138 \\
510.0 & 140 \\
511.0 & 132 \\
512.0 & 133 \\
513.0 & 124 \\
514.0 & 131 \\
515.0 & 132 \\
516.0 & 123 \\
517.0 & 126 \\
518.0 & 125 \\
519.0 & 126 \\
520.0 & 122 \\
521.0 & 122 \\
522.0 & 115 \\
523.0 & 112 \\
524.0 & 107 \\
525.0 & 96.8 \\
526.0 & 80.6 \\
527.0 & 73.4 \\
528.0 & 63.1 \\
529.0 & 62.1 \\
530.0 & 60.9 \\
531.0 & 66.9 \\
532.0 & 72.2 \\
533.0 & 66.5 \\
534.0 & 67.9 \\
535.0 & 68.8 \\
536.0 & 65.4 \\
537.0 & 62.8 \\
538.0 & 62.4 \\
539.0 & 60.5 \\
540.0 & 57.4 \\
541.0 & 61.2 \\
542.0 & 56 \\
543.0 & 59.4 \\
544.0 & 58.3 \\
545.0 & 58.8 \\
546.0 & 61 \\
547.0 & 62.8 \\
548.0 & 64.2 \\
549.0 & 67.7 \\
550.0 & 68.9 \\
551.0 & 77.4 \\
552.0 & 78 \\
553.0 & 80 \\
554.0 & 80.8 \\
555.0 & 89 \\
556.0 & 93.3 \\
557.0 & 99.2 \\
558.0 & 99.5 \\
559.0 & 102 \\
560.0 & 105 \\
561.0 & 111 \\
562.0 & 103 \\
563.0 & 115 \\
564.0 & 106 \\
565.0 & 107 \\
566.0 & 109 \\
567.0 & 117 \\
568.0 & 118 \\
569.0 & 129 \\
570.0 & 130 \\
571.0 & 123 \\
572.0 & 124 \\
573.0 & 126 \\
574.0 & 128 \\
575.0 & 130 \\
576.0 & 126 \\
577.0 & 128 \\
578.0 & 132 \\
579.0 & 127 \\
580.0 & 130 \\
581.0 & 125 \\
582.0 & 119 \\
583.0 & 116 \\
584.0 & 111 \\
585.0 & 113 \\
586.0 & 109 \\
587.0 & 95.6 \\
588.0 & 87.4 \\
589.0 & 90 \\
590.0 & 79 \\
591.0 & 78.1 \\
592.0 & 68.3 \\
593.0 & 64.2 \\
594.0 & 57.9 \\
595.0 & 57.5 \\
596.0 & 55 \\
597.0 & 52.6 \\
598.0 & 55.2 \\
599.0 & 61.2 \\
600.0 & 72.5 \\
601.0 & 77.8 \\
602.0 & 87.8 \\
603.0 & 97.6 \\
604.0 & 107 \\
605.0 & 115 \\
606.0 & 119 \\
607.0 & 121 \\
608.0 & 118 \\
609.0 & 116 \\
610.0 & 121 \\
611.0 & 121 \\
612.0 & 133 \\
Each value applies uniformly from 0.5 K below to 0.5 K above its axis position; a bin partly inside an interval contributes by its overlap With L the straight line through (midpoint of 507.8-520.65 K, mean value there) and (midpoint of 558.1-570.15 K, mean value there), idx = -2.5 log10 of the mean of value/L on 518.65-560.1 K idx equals 0.47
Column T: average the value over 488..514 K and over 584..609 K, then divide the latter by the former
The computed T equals 0.58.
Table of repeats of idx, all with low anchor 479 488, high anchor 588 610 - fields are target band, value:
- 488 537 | 0.10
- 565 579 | -0.24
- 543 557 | 0.46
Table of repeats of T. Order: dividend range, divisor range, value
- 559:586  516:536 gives 1.30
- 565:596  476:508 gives 0.71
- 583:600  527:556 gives 1.17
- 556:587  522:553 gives 1.66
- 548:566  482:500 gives 0.59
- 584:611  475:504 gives 0.58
